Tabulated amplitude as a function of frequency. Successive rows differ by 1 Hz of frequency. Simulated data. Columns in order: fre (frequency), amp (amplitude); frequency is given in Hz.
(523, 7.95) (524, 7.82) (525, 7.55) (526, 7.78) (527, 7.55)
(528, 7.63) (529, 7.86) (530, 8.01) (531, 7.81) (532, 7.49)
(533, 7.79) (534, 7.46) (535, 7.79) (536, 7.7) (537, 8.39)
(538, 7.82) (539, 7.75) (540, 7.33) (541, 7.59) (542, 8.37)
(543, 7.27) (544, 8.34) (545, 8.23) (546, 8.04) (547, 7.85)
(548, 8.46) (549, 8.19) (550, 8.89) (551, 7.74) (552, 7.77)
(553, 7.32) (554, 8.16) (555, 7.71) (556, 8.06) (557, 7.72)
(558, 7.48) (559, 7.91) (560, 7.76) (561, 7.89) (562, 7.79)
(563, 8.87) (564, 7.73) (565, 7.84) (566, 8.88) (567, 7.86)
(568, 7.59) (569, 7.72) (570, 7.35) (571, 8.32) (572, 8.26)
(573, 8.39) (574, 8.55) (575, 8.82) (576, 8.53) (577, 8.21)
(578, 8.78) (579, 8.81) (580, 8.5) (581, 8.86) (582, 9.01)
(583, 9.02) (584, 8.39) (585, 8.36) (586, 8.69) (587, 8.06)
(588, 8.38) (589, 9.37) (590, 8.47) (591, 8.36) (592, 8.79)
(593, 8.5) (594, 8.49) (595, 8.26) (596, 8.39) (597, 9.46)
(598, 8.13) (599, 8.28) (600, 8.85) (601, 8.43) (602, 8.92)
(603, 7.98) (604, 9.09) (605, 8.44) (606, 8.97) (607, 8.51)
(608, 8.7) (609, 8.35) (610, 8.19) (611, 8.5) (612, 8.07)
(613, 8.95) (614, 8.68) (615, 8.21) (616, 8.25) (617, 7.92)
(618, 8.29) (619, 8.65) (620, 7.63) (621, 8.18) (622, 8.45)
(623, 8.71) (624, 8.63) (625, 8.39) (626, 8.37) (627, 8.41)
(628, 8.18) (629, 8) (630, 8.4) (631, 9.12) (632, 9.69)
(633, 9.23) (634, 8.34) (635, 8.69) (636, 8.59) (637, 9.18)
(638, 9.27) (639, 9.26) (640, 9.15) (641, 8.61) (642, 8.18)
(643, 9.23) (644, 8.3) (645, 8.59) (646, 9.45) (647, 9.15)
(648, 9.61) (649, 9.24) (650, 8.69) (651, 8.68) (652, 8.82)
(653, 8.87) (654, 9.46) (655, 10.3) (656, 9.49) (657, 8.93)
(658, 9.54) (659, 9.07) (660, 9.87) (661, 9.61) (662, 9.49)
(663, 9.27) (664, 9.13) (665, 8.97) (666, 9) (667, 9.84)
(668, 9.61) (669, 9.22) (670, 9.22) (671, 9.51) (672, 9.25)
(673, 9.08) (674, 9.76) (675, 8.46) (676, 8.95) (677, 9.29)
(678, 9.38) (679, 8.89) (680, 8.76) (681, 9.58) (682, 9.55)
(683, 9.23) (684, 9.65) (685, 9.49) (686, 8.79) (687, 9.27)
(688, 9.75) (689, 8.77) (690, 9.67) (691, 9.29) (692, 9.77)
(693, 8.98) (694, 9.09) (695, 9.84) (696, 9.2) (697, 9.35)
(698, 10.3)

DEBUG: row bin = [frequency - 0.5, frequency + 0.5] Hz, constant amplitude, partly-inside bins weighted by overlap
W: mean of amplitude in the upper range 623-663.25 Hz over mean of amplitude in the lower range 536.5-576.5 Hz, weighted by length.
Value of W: 1.1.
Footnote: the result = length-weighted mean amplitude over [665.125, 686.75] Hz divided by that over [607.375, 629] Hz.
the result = 1.1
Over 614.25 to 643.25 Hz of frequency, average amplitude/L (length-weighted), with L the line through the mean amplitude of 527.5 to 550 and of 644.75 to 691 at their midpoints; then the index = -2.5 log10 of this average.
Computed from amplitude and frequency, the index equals 0.03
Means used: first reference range 7.89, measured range 8.59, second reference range 9.27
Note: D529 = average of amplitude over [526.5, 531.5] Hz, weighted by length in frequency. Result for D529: 7.77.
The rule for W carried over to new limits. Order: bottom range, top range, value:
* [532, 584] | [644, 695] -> 1.15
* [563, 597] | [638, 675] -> 1.09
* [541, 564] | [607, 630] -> 1.05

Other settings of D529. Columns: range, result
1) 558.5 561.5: 7.85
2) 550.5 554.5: 7.75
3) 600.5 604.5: 8.61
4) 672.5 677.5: 9.11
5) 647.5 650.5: 9.18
